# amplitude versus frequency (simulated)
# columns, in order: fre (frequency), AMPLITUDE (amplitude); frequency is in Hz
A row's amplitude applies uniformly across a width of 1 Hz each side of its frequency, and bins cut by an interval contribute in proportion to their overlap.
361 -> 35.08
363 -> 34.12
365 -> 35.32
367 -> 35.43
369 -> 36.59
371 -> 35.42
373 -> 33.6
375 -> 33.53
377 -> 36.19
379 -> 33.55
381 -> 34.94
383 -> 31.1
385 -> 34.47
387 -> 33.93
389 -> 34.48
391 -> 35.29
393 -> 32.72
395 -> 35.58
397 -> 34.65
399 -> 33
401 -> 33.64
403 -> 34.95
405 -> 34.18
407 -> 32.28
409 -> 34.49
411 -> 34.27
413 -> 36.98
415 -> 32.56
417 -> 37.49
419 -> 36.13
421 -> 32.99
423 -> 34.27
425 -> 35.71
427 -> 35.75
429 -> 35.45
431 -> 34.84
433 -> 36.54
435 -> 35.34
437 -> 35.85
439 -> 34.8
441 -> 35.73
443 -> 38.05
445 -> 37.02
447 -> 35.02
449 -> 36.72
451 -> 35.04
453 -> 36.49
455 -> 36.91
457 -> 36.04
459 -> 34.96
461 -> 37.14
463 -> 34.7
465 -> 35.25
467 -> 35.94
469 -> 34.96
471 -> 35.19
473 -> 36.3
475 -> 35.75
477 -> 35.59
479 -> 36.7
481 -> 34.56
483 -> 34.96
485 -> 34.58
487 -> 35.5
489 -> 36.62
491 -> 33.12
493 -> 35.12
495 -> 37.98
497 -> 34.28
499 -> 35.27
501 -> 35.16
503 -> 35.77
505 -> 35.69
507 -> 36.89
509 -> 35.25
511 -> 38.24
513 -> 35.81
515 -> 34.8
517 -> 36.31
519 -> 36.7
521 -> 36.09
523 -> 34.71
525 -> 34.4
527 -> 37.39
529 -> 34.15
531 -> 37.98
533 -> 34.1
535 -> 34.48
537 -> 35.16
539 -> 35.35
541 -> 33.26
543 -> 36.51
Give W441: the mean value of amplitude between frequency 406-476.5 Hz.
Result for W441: 35.5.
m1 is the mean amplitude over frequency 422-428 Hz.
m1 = 35.2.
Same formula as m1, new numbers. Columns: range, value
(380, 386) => 33.5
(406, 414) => 34.5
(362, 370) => 35.4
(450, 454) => 35.8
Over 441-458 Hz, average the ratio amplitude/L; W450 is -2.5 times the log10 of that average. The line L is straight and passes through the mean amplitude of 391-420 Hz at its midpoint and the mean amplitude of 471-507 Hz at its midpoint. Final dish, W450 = -0.04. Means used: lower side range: 34.5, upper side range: 35.5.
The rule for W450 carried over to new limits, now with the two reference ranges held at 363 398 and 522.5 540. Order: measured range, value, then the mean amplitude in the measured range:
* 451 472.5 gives -0.024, 35.7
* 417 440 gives -0.018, 35.3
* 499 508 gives -0.020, 35.8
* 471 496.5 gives -0.014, 35.5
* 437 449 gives -0.040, 36.2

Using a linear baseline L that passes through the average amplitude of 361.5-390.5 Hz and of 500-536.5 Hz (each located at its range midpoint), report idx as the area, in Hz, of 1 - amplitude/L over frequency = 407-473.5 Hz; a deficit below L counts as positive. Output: -0.9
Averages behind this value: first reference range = 34.5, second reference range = 35.8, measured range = 35.5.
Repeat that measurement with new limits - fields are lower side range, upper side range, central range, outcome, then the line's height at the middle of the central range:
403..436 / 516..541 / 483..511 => -0.2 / 35.3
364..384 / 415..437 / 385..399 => 0.2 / 34.8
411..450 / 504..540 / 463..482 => 0.1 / 35.7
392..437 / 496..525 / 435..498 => -0.8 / 35.3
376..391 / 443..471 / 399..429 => 0.2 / 34.9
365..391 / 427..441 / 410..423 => 0.1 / 35.2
